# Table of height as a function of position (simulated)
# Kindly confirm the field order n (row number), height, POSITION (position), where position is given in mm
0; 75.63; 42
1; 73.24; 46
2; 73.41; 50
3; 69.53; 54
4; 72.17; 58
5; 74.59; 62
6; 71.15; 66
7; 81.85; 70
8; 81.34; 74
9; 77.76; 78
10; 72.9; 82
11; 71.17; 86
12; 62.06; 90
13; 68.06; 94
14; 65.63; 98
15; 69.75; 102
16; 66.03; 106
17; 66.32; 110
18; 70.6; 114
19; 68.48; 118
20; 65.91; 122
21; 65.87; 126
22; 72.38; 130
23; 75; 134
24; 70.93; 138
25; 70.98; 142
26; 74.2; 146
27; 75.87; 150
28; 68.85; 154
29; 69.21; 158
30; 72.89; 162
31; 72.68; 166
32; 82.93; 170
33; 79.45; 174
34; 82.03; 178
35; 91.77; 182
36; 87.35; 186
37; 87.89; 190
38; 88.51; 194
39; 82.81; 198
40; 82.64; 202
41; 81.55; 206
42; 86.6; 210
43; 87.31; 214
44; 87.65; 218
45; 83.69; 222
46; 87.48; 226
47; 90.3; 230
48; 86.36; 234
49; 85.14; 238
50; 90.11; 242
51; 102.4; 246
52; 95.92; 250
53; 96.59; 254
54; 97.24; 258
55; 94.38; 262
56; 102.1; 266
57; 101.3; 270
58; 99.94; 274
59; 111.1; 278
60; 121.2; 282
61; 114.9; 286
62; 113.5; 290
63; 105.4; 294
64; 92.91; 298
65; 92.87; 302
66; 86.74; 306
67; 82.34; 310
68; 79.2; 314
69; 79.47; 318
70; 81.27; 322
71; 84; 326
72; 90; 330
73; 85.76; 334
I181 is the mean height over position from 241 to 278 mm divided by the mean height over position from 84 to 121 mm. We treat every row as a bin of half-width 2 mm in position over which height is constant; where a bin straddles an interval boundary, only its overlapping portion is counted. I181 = 1.46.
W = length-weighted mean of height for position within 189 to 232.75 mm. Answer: 86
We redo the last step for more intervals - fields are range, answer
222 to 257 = 91.5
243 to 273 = 98.3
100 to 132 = 68.2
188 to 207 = 84.8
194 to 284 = 93.2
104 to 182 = 72.6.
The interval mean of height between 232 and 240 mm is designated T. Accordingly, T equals 85.8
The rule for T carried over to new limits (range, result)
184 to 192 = 87.6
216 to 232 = 87.3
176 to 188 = 87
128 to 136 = 73.7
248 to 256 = 96.3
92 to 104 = 67.8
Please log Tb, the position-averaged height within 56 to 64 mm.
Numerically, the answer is 73.4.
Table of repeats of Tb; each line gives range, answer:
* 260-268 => 98.2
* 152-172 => 73.3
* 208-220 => 87.2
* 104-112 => 66.2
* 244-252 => 99.2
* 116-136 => 69.5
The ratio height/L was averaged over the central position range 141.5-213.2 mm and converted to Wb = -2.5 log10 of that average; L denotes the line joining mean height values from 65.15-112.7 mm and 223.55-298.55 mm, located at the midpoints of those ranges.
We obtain 0.07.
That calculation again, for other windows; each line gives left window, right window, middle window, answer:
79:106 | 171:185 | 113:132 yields 0.084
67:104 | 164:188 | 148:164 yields 0.124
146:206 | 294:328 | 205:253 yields -0.082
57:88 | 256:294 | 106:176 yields 0.195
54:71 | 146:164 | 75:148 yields 0.046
